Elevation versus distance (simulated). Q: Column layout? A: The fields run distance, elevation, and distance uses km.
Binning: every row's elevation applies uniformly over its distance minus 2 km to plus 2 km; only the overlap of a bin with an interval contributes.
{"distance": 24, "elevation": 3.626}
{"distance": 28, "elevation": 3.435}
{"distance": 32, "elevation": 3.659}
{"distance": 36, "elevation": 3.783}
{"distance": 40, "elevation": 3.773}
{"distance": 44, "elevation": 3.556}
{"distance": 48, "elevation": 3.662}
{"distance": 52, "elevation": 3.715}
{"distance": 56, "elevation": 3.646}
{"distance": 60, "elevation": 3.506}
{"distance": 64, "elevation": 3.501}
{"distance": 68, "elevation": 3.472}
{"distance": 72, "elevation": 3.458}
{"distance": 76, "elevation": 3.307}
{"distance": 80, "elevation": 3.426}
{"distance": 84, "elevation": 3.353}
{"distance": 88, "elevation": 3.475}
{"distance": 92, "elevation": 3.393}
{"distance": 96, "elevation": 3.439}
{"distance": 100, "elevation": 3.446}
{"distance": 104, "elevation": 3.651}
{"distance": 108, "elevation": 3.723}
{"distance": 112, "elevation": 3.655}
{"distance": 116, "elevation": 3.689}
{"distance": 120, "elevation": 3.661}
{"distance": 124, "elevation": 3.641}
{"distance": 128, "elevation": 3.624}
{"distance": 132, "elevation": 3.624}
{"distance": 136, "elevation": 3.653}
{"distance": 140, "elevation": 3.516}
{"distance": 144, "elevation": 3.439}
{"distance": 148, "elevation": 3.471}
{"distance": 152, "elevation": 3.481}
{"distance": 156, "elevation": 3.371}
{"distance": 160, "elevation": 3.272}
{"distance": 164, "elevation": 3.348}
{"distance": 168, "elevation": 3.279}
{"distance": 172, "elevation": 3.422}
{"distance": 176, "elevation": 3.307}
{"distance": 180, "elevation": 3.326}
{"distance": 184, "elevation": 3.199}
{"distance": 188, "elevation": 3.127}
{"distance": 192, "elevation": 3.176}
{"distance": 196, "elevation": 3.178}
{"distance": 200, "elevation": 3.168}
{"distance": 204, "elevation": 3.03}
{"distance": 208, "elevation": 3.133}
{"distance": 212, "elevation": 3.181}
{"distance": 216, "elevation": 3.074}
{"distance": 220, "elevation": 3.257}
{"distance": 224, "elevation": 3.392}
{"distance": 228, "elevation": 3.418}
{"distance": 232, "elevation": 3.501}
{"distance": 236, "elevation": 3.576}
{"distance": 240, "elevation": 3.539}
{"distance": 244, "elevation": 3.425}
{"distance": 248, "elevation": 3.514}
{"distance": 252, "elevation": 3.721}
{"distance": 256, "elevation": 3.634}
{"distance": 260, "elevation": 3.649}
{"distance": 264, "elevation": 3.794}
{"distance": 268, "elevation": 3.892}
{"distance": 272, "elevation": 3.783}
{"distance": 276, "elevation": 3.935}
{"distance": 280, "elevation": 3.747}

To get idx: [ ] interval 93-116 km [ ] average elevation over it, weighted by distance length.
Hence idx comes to 3.58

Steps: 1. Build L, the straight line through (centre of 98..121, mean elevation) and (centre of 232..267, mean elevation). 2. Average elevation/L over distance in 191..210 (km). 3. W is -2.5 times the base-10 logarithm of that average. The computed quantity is 0.156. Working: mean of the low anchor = 3.64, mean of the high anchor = 3.61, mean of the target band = 3.13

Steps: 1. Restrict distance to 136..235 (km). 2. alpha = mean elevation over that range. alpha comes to 3.3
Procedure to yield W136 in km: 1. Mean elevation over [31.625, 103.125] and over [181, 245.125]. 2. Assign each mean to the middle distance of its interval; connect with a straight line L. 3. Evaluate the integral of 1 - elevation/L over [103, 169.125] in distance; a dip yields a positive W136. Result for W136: -2.5 km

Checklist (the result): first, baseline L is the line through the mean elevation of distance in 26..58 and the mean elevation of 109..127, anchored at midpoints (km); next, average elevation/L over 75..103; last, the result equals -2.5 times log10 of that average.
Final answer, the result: 0.074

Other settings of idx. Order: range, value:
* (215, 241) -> 3.4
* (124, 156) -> 3.54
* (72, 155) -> 3.53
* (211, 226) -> 3.23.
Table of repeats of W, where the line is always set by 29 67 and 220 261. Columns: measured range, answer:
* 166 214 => 0.11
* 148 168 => 0.06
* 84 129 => 0.01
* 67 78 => 0.07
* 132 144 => 0.00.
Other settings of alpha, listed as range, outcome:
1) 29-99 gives 3.53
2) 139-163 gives 3.42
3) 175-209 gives 3.18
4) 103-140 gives 3.65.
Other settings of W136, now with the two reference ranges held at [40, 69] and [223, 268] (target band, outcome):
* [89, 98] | 0.4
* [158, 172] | 1.1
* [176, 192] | 1.6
